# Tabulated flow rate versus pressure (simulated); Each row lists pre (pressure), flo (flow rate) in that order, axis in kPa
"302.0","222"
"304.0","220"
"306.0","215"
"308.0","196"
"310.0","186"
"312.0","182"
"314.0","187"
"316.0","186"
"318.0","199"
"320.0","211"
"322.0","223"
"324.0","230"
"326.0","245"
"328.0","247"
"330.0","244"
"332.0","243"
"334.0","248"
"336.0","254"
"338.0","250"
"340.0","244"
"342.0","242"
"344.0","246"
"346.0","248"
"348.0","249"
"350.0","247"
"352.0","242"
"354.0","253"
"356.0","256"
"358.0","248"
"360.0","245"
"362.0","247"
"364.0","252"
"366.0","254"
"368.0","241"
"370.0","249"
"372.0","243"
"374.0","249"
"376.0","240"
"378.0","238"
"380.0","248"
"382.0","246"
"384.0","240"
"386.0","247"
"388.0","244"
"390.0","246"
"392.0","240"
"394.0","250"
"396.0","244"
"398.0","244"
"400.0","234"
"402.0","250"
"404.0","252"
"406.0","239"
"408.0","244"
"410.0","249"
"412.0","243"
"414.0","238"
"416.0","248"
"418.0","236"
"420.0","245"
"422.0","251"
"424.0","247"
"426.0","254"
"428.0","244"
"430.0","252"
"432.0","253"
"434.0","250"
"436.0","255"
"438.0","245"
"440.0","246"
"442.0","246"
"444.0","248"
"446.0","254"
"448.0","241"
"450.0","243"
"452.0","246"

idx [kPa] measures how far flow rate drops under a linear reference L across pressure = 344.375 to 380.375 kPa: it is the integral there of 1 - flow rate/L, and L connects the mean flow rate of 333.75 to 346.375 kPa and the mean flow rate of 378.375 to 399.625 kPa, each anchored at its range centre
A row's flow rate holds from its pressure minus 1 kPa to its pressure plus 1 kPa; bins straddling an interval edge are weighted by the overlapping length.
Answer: -0.2 kPa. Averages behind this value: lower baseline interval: 247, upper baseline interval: 244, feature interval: 247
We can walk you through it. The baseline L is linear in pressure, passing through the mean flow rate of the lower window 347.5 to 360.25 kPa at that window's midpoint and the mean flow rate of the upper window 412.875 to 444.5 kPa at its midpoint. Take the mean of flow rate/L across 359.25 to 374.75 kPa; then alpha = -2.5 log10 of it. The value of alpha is 0.004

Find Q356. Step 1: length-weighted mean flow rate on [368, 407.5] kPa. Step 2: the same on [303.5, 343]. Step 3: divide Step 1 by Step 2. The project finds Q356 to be 1.1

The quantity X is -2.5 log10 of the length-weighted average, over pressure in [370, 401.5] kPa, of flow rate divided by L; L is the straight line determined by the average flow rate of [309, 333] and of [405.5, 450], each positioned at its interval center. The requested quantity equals -0.04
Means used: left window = 215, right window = 247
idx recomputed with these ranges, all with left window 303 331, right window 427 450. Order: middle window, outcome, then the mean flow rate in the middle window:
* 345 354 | -1.03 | 247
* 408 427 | -0.28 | 246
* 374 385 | -0.58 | 243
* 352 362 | -1.13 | 249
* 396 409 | -0.34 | 244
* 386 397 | -0.50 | 245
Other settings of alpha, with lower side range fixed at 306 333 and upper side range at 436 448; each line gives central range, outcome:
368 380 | -0.07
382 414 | -0.04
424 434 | -0.03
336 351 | -0.12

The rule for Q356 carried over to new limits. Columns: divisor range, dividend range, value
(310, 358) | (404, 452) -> 1.06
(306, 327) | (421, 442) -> 1.22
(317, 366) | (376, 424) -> 1.01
